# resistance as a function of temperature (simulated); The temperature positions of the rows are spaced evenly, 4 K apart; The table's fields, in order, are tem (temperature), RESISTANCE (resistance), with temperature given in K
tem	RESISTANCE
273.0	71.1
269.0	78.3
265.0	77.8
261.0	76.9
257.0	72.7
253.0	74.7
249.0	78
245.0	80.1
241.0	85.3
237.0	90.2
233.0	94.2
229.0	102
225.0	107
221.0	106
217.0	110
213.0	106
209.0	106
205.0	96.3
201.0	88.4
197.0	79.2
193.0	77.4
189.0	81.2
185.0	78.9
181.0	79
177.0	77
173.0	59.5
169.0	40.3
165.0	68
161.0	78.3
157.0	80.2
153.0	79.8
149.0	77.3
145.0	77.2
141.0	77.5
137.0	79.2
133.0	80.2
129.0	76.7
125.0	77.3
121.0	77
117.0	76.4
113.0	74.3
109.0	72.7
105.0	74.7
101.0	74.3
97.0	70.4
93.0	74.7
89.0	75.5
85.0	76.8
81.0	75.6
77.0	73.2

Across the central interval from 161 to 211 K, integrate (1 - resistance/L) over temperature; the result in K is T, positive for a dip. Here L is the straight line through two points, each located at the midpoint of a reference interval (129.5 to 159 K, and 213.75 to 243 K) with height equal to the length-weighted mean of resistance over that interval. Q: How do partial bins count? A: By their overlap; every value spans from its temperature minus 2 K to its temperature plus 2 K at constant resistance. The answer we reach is 6.6 K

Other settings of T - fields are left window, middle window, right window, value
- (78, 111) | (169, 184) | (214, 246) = 3.5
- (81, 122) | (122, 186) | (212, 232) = 9.9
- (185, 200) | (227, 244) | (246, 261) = -3.4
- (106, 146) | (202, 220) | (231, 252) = -4.5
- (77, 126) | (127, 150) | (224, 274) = -0.3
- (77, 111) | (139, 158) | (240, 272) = -0.7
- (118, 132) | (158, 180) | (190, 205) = 4.1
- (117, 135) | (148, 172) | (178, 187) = 2.6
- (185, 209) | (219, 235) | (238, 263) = -4.0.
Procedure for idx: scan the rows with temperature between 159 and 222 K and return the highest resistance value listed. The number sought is 110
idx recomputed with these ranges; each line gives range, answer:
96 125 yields 77.3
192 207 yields 96.3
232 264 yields 94.2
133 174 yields 80.2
